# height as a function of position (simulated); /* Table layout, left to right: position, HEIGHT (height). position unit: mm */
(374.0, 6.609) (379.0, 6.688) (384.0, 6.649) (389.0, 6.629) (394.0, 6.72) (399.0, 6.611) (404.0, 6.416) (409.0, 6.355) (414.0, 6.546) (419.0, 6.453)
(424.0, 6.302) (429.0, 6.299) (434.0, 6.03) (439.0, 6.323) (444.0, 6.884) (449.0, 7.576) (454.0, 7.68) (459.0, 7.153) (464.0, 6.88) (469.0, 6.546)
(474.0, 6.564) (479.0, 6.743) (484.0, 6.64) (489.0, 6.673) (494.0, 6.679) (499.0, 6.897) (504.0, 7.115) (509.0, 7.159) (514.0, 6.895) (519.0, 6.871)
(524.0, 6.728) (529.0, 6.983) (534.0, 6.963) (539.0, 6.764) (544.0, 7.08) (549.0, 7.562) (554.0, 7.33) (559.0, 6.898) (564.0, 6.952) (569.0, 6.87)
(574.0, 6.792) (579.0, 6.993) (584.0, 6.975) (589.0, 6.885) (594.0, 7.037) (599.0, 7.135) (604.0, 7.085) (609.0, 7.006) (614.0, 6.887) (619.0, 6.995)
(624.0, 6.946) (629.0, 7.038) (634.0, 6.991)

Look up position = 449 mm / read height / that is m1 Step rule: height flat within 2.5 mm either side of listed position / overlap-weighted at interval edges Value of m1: 7.576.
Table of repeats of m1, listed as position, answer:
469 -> 6.546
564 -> 6.952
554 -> 7.33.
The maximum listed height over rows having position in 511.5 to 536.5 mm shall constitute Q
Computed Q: 6.983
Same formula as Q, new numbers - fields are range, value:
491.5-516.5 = 7.159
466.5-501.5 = 6.897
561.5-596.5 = 7.037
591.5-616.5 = 7.135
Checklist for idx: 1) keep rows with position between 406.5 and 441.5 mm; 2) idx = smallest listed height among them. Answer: 6.03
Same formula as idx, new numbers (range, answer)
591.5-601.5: 7.037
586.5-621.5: 6.885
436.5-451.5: 6.323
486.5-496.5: 6.673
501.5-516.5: 6.895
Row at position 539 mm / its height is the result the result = 6.764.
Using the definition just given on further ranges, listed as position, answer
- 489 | 6.673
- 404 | 6.416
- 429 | 6.299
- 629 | 7.038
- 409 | 6.355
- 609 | 7.006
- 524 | 6.728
